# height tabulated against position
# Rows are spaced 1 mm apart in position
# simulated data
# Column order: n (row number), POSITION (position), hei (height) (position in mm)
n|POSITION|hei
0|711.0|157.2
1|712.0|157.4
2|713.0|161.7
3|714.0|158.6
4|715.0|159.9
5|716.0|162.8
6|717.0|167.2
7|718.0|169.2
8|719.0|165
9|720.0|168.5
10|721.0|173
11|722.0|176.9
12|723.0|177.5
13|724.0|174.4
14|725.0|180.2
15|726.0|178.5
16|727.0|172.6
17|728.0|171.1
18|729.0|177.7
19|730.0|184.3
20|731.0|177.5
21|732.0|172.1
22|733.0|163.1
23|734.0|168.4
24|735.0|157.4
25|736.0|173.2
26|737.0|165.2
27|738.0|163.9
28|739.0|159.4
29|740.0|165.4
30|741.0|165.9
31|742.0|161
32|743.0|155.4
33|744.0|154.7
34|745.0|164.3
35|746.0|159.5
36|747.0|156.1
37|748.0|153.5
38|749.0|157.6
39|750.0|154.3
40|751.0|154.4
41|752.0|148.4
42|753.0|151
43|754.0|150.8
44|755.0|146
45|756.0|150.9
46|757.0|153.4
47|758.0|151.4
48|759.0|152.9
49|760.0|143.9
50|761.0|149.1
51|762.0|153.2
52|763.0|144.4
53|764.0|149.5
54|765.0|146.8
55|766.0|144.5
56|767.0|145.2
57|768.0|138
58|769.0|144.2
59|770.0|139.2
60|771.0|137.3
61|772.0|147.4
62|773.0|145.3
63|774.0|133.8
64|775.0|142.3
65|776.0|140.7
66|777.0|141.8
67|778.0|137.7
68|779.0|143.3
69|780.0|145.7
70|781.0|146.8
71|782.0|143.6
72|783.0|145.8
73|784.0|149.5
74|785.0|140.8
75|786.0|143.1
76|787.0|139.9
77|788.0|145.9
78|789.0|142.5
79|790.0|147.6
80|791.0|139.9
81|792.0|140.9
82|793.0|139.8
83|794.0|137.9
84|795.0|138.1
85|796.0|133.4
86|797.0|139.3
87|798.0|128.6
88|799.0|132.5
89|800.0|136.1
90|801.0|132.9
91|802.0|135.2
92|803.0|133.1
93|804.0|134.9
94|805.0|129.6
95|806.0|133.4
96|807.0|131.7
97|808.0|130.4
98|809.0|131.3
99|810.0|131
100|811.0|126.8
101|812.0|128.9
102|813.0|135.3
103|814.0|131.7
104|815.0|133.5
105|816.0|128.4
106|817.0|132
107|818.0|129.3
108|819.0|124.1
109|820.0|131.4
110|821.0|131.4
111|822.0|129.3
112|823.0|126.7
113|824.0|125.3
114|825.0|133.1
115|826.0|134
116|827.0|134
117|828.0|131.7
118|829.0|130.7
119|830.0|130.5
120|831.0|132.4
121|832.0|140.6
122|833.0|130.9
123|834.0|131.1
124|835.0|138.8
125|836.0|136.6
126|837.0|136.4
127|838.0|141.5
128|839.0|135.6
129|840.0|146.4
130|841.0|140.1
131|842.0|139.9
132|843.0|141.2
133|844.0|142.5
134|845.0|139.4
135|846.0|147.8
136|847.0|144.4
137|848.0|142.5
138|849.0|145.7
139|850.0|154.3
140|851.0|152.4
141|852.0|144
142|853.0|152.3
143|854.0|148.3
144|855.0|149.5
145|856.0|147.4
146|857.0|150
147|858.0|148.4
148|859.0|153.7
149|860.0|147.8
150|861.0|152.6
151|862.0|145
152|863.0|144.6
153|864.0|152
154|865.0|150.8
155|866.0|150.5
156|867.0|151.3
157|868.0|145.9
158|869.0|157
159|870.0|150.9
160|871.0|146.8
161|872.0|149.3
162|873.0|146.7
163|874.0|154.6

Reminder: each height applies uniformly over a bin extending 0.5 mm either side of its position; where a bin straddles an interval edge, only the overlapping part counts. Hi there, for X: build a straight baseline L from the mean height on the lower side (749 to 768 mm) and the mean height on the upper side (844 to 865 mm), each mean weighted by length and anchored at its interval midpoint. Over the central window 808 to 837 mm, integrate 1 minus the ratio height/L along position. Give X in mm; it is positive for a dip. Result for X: 3.3 mm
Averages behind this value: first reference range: 149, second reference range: 148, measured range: 132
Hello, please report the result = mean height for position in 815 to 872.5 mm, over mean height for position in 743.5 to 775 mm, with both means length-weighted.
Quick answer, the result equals 0.95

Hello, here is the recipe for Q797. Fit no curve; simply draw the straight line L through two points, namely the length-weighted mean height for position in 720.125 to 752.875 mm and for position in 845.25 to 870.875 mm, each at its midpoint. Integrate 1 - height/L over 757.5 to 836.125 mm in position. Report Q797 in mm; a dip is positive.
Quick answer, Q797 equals 10.0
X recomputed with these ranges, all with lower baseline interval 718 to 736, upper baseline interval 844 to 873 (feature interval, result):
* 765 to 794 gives 3.6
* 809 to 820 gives 1.9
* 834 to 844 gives 0.8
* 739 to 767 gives 2.5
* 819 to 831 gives 1.9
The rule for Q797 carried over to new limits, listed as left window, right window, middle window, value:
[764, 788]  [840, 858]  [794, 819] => 2.1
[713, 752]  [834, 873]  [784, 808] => 2.8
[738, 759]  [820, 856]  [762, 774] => 0.7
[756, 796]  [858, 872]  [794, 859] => 4.7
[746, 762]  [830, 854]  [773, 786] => 0.5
